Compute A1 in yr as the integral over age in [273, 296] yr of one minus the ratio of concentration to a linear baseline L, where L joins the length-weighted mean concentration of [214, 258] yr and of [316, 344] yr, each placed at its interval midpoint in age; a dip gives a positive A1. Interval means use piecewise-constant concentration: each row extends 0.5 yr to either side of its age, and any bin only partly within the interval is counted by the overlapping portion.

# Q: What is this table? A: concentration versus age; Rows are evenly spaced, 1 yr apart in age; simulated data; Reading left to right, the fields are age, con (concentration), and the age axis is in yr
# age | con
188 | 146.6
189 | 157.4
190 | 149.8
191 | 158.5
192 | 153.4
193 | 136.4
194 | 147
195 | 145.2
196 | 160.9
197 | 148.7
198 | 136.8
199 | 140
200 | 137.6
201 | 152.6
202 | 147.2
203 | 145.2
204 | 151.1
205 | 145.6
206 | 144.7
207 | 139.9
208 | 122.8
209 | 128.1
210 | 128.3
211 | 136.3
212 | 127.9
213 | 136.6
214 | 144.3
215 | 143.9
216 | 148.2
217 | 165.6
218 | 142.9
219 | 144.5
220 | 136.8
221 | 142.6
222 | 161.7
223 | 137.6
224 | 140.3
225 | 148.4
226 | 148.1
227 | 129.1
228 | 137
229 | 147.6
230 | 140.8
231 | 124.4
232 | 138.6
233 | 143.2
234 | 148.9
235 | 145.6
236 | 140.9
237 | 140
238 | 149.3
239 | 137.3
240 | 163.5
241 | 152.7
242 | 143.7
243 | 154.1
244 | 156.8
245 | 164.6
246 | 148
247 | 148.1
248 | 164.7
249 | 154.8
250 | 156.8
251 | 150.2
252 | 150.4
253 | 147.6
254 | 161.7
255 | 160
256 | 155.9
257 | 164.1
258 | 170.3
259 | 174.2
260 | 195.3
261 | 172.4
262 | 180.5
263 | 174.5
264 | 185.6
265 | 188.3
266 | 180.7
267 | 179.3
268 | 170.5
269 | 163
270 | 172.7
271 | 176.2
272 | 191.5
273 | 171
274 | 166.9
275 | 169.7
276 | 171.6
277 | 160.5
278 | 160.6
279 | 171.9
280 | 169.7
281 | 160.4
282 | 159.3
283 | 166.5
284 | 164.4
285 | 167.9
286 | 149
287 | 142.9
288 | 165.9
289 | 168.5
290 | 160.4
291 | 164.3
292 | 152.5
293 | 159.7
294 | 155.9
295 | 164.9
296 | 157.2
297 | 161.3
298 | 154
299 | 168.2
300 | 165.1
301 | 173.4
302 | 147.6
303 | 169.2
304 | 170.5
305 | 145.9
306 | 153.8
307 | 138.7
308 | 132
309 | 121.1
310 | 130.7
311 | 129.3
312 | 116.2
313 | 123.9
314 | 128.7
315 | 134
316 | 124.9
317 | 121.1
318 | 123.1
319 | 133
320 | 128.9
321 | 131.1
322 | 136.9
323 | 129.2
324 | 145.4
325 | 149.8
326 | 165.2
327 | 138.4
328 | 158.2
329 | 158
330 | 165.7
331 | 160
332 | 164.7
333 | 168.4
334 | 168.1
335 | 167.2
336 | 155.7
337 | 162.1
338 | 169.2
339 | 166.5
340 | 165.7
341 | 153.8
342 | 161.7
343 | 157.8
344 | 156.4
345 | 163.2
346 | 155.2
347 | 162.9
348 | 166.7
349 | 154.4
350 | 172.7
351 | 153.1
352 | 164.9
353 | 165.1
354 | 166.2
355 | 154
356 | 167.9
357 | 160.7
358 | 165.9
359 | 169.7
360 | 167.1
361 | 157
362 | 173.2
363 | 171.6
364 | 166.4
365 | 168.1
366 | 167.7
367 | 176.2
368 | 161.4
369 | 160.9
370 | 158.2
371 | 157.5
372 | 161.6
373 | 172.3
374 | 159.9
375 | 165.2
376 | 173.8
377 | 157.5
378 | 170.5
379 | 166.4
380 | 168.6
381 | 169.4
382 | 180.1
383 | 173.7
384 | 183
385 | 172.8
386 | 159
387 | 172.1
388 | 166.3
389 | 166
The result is -1.9 yr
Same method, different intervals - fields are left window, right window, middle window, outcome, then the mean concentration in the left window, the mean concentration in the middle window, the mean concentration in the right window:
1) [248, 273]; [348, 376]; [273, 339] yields 5.8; 170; 153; 165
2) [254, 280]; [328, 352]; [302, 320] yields 3.4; 173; 135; 162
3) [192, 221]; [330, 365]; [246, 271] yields -2.8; 143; 167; 163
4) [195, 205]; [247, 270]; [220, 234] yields 1.3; 147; 142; 168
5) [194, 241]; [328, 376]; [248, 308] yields -4.9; 143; 165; 164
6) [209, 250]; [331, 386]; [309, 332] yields 3.1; 145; 138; 165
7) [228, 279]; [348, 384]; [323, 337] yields 0.5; 160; 158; 166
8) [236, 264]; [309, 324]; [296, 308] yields -2.0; 159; 158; 128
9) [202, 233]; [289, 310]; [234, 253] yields -0.7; 141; 151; 155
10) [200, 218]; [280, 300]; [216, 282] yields -2.9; 142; 158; 161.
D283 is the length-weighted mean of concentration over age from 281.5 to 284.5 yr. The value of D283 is 163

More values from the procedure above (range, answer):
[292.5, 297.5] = 160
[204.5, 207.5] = 143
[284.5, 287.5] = 153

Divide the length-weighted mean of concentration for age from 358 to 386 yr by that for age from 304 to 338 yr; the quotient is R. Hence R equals 1.17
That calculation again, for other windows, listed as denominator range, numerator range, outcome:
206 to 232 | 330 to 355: 1.16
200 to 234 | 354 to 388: 1.18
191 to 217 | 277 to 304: 1.13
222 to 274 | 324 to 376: 1.03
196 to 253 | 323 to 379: 1.12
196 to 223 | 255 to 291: 1.19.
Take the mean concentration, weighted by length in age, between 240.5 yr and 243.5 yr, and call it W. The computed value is 150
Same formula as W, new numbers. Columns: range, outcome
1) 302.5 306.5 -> 160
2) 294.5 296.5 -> 161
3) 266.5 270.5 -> 171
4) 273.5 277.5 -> 167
